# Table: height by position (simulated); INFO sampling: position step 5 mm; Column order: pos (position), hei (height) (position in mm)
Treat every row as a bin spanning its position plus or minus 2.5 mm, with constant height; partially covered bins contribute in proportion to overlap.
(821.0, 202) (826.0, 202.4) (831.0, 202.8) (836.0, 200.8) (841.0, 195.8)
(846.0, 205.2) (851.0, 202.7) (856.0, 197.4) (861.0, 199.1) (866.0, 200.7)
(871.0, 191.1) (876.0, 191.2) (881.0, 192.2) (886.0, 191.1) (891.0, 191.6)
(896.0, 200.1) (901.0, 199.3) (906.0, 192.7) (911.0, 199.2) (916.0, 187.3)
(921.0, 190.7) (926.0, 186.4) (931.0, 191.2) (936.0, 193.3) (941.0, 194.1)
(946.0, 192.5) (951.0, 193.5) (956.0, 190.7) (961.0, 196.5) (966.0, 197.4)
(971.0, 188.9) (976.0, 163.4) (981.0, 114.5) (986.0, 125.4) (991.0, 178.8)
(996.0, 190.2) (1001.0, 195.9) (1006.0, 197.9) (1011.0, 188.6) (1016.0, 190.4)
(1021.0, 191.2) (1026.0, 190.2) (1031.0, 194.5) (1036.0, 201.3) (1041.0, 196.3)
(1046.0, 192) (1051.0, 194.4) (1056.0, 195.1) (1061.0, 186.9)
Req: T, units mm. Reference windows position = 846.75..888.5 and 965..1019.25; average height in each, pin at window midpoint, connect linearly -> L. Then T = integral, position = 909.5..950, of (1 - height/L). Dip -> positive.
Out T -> -1.33 mm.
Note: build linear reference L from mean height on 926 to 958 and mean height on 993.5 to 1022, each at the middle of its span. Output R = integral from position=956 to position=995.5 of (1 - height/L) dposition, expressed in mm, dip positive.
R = 4.7 mm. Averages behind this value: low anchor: 192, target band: 169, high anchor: 192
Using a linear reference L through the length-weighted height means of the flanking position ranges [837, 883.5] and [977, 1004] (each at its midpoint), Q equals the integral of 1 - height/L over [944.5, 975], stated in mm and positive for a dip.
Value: -3.9 mm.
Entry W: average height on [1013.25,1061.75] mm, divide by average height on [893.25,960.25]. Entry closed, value 1.00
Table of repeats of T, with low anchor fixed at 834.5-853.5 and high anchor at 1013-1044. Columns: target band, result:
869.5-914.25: 1.1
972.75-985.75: 3.7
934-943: 0.2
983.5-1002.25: 2.3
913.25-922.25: 0.4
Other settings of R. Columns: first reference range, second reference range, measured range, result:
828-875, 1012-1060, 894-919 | 0.26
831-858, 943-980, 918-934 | 0.08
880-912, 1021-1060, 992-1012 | 0.22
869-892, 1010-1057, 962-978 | 0.63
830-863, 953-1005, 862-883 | 0.14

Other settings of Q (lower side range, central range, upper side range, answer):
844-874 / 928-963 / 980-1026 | -1.28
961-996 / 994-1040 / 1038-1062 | -3.26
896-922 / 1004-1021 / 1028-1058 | 0.29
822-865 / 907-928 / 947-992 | -0.78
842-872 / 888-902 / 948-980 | -0.16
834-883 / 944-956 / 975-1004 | -1.38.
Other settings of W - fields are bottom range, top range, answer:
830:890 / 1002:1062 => 0.98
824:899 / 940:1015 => 0.91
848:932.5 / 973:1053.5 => 0.93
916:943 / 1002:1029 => 1.01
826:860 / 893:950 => 0.96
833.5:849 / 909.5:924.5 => 0.95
